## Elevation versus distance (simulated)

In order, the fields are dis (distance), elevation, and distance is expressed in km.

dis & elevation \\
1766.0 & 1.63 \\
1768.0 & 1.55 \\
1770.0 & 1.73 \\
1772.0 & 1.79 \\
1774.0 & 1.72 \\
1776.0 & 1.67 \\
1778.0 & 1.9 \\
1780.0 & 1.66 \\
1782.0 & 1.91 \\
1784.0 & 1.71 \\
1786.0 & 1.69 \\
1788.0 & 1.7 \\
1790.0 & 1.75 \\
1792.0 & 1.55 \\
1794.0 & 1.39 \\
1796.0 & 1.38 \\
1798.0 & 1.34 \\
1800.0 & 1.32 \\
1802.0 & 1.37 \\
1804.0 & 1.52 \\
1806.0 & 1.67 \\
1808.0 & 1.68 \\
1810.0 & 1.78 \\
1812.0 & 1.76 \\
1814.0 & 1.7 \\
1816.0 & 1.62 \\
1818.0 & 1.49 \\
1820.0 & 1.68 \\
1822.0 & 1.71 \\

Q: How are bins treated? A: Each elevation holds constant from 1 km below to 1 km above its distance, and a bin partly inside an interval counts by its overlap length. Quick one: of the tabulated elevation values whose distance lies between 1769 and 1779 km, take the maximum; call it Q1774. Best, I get 1.9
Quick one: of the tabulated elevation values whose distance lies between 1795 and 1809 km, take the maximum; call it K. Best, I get 1.68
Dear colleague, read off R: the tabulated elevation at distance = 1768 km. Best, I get 1.55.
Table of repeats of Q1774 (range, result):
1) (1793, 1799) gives 1.39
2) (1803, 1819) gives 1.78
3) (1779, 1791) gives 1.91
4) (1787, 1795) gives 1.75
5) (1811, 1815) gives 1.76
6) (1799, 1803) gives 1.37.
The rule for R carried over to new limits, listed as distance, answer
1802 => 1.37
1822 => 1.71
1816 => 1.62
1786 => 1.69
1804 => 1.52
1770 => 1.73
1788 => 1.7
